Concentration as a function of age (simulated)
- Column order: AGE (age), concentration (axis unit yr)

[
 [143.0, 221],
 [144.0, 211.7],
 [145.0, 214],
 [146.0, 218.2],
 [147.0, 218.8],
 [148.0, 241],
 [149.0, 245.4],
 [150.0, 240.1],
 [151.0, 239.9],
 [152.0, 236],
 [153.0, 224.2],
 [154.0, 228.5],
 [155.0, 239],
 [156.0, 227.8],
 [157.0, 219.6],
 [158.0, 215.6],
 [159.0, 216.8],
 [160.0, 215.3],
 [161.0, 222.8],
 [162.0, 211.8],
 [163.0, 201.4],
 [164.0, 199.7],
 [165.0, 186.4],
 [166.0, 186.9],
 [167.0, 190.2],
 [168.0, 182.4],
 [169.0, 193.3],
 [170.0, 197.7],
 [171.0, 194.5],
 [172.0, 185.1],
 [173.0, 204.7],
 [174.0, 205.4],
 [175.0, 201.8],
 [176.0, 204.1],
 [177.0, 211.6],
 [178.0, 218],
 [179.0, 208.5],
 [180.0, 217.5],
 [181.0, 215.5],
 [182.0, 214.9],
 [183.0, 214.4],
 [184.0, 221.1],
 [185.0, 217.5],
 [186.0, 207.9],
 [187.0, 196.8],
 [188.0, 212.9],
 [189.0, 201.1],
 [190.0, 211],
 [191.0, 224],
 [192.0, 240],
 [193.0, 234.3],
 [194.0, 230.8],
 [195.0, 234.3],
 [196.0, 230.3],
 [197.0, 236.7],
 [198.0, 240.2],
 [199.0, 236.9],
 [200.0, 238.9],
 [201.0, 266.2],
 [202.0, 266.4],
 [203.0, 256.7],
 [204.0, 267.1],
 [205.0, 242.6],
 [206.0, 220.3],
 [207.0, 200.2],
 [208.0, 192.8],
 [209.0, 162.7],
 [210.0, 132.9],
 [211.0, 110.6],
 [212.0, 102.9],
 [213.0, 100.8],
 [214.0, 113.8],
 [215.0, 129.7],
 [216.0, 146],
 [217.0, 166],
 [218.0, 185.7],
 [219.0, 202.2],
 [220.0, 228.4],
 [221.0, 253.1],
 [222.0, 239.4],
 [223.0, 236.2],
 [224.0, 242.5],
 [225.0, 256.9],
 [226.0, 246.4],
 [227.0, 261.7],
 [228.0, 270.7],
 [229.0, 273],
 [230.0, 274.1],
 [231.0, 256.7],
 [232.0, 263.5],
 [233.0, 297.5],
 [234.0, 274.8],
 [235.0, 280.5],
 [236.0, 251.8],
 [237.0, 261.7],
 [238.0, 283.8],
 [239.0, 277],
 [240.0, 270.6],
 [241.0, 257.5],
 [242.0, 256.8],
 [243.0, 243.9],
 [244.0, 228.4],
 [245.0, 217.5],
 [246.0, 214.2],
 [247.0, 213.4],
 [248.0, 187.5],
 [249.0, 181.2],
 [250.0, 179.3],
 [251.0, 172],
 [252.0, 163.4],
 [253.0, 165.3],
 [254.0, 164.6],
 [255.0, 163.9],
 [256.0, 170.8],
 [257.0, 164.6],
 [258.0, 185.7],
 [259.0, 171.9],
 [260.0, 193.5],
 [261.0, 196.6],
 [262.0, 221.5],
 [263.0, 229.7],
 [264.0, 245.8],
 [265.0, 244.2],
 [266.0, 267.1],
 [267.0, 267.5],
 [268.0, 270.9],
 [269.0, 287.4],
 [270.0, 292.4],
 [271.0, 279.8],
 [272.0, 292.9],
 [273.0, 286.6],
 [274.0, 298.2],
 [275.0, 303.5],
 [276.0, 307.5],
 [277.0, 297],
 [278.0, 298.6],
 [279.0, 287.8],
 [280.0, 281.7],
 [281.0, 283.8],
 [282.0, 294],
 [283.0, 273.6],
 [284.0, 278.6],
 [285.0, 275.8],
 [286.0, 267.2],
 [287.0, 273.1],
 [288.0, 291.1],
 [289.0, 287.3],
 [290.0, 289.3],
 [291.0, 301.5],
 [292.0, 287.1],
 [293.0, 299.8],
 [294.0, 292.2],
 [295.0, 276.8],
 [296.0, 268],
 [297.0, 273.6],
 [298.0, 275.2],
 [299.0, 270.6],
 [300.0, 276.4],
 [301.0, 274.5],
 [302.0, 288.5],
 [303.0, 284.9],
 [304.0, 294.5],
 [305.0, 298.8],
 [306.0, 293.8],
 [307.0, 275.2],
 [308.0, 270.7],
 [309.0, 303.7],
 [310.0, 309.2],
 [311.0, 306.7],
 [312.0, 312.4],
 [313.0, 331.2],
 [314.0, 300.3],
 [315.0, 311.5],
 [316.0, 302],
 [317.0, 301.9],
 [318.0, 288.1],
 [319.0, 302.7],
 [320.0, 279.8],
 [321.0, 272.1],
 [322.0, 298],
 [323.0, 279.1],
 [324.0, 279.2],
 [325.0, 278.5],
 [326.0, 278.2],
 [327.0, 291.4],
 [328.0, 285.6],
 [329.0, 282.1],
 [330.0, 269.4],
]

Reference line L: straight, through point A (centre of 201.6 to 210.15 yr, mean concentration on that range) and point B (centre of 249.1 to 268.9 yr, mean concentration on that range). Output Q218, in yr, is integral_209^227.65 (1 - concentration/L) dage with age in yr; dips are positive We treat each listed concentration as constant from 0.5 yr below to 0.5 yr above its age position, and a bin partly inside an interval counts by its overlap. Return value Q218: 2.4 yr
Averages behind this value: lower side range 219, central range 186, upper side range 203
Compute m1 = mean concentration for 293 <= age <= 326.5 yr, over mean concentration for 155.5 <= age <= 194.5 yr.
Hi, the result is 1.4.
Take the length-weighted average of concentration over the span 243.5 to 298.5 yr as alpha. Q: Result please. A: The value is 249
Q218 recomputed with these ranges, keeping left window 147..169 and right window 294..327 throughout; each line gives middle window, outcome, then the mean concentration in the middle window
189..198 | 0.2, 229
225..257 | 2.9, 232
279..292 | -0.3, 283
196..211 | 1.0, 222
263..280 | -0.7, 281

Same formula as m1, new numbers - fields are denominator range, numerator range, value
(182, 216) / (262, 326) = 1.39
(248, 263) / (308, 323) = 1.66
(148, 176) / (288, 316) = 1.37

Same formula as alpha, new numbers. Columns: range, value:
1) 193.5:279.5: 229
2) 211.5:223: 173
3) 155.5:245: 219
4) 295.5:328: 290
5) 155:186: 207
